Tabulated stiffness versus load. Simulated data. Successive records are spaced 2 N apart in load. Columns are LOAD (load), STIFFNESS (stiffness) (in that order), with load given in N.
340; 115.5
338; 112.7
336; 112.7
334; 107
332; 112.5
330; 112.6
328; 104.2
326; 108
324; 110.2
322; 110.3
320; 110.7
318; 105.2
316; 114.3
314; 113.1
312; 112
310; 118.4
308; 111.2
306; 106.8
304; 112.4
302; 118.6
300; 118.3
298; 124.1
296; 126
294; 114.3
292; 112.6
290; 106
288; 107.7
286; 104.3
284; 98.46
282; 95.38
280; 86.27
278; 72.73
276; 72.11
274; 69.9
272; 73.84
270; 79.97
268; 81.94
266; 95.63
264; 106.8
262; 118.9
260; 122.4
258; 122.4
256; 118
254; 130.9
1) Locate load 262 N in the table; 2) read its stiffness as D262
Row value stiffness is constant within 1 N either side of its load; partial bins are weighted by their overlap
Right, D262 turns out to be 118.9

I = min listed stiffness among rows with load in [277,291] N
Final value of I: 72.73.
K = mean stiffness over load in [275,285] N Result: 85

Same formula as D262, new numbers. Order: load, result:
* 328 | 104.2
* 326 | 108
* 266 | 95.63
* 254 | 130.9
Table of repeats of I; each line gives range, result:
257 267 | 95.63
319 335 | 104.2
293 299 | 114.3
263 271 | 79.97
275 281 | 72.11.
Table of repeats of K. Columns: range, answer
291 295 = 113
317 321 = 108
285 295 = 109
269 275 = 74.6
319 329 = 109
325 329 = 106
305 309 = 109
